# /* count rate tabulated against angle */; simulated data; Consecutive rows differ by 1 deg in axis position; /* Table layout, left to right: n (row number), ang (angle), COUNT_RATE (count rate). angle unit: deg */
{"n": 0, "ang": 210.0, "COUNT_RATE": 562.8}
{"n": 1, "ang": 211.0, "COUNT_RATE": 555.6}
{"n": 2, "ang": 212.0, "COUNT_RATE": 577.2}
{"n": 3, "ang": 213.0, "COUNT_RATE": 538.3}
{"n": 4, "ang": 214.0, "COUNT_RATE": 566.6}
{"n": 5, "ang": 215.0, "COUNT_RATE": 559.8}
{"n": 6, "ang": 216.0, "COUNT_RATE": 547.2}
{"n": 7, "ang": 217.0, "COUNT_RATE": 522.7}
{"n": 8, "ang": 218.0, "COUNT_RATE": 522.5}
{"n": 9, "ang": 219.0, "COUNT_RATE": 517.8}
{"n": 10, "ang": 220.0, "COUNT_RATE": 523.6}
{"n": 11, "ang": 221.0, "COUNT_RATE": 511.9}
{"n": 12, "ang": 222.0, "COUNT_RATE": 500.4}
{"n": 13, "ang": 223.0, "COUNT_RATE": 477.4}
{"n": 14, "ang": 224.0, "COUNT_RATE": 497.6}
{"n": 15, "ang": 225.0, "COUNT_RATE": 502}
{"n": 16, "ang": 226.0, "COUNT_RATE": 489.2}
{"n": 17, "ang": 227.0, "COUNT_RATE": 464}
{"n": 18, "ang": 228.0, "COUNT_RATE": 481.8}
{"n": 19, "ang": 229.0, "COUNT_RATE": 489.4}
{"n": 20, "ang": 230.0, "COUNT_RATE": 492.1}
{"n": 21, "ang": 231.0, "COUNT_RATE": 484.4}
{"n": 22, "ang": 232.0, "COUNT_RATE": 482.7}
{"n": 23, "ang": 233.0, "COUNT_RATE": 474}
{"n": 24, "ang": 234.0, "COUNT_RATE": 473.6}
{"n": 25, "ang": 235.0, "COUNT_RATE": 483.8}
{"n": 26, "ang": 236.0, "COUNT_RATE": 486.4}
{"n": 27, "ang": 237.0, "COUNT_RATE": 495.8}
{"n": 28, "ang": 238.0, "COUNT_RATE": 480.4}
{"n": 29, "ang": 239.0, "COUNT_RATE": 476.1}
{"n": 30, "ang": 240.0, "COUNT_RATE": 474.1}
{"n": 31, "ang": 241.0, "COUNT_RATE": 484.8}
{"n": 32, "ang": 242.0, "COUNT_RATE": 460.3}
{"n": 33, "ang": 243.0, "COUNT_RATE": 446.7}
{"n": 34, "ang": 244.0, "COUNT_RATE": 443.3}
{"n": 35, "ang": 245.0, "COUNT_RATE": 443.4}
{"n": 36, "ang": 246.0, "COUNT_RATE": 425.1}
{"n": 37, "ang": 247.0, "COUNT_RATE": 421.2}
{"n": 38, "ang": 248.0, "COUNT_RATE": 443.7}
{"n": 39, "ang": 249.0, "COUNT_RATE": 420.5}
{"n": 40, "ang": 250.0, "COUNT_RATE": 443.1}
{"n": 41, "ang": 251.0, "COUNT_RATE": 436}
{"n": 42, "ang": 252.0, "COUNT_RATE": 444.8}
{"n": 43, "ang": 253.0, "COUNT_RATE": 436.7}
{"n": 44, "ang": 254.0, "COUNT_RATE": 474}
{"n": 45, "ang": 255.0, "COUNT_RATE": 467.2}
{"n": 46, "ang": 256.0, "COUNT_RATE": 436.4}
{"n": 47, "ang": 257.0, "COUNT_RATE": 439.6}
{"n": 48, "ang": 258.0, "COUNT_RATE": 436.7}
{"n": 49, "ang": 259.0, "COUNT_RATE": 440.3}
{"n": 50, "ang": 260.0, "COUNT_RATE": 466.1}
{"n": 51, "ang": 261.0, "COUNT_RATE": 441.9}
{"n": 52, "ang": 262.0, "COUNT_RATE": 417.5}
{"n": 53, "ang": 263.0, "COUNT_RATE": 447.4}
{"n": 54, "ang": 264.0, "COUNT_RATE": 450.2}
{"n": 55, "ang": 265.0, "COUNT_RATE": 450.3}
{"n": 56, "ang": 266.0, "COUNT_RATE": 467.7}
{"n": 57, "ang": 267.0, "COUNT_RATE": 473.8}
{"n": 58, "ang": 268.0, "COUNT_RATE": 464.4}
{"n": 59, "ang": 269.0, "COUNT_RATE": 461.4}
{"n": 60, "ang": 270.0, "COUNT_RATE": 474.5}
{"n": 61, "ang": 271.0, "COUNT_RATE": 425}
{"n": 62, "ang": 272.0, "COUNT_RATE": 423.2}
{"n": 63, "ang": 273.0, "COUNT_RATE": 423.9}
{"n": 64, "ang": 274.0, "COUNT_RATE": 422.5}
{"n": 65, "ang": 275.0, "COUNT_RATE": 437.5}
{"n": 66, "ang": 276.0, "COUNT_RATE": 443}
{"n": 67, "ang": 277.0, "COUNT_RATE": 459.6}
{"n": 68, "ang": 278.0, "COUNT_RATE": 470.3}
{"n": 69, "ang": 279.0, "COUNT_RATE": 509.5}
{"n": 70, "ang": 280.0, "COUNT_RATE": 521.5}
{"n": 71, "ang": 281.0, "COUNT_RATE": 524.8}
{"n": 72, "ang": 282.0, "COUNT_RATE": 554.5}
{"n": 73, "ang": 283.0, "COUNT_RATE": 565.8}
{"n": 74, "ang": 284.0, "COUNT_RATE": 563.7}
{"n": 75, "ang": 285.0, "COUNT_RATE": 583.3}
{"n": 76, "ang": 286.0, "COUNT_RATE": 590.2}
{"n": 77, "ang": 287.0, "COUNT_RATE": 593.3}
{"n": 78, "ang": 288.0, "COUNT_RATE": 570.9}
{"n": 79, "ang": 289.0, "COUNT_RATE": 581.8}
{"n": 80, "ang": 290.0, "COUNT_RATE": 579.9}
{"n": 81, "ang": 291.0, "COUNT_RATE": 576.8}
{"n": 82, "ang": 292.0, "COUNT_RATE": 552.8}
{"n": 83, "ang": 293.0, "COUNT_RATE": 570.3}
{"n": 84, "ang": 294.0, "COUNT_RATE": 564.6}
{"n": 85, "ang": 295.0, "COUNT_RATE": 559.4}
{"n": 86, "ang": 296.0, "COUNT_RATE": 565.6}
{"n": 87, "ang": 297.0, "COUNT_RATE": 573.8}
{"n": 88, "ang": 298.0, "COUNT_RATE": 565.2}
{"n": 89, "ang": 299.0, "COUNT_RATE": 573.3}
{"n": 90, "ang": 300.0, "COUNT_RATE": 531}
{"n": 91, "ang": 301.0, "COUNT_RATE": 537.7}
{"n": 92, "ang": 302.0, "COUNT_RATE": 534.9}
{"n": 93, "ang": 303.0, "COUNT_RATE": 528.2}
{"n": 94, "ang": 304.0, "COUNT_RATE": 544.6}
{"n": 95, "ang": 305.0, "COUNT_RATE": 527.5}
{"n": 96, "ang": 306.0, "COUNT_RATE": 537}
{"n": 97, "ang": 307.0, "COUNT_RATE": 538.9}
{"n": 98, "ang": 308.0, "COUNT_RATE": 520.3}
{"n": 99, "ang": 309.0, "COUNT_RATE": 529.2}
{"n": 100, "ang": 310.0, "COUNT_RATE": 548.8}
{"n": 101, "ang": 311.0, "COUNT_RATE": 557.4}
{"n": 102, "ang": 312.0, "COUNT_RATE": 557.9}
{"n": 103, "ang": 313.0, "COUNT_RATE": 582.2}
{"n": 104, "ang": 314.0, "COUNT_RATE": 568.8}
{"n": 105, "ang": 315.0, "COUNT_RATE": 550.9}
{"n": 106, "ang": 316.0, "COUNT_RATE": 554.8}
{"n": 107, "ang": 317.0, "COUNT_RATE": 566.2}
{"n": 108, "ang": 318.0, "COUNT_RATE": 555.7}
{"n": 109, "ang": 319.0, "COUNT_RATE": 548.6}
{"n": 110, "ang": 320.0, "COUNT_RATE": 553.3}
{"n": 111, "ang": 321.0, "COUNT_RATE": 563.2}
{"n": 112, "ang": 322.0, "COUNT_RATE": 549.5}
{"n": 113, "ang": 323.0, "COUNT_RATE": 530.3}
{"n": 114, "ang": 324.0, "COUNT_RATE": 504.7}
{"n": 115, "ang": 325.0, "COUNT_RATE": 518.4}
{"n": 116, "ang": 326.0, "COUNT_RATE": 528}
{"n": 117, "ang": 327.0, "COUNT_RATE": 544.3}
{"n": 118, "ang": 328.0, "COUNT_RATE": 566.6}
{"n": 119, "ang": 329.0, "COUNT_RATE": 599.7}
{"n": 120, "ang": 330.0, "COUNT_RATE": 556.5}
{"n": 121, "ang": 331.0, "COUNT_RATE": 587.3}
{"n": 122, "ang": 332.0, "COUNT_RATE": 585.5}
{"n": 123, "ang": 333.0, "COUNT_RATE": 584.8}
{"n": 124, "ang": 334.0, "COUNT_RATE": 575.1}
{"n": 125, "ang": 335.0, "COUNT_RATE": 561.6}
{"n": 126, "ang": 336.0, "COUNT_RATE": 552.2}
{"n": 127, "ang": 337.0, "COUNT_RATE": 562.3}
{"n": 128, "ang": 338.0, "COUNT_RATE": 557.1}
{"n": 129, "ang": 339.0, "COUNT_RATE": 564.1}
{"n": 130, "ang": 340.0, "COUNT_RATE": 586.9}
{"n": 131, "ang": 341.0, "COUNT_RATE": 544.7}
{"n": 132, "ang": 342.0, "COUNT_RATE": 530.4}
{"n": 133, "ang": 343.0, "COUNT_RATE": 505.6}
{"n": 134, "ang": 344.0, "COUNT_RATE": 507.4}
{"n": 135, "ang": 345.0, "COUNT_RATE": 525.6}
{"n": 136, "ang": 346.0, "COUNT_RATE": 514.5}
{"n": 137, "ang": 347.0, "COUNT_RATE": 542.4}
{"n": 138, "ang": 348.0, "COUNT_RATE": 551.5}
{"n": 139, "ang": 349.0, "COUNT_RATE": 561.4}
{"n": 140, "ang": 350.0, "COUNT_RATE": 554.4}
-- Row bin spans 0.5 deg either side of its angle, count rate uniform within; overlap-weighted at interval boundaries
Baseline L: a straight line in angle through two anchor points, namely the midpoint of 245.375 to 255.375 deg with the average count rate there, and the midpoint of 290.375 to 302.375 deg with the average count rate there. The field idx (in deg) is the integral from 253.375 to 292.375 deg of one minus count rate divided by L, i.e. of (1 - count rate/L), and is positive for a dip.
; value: 0.8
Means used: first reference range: 441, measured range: 489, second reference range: 559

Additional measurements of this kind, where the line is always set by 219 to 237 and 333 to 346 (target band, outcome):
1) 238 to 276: 4.3 deg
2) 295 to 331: -1.0 deg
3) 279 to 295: -1.3 deg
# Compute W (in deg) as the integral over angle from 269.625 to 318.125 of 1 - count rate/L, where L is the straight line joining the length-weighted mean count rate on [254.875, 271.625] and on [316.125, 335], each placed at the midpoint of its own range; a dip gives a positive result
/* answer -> -3.08 deg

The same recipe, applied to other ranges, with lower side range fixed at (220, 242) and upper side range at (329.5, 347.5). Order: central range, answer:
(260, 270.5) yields 1.1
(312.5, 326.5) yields -0.2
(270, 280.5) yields 1.2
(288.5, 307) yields -1.0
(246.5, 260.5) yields 1.6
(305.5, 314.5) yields -0.2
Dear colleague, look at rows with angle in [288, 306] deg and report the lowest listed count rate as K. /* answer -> 527.5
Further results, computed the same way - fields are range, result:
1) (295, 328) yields 504.7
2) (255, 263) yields 417.5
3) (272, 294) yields 422.5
